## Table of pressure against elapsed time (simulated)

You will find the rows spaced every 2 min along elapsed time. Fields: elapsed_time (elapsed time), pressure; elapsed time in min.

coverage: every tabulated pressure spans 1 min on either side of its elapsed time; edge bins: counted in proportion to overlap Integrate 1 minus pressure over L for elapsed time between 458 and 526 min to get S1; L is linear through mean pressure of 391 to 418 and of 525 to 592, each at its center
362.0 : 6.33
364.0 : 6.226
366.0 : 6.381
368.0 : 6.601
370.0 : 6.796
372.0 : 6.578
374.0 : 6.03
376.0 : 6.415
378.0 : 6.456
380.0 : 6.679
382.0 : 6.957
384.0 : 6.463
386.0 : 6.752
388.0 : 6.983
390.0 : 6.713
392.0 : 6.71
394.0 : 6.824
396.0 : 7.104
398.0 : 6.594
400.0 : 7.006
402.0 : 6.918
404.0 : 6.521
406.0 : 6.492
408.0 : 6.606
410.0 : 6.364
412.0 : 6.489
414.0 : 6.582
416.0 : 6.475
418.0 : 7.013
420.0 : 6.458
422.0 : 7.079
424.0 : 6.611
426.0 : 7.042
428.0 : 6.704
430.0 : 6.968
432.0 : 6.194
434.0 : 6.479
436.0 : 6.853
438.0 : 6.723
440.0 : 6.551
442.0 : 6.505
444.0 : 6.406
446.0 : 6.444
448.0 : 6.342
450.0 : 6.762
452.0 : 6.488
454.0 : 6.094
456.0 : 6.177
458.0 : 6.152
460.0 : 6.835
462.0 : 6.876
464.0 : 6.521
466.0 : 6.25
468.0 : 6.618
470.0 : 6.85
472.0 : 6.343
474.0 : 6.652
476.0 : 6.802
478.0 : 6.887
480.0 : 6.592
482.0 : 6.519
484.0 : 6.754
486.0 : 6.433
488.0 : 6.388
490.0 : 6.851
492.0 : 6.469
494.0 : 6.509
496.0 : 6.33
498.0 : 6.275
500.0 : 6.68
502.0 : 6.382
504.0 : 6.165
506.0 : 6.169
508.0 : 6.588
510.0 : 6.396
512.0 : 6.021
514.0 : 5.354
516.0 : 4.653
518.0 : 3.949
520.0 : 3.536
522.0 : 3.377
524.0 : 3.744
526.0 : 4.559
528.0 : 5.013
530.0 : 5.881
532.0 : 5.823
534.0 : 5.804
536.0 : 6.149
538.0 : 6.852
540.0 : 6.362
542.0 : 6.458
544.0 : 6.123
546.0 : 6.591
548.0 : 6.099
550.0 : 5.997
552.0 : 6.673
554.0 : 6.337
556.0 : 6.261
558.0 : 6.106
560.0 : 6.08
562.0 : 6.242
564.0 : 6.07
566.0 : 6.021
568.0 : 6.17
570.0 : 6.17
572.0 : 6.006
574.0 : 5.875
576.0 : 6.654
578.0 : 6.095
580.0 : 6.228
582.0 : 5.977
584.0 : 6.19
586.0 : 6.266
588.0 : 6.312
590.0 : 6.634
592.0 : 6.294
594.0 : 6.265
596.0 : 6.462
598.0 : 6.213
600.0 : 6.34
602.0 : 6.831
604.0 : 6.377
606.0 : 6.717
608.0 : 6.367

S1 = 3.32 min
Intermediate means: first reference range 6.68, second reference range 6.13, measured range 6.06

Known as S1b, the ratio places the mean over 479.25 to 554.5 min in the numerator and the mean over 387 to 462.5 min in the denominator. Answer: 0.89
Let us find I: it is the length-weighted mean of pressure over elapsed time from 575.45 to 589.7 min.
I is 6.25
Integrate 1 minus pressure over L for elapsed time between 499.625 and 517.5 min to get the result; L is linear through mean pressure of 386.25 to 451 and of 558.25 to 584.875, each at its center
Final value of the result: 1.1 min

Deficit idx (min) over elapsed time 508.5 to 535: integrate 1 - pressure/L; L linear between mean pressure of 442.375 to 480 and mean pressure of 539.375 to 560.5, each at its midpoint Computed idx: 5.83 min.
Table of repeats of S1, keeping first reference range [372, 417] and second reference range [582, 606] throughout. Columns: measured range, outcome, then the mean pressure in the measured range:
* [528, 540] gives 0.8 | 6.03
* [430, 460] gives 0.5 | 6.47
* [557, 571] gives 0.6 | 6.12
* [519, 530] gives 3.8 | 4.21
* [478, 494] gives -0.2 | 6.59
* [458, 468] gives 0.0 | 6.57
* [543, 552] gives 0.3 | 6.25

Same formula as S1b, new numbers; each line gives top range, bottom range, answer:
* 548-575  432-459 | 0.95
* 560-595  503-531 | 1.22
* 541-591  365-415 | 0.94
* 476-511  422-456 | 0.99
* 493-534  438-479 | 0.84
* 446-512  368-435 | 0.97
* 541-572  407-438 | 0.93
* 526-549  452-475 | 0.93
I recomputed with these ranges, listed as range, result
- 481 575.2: 5.94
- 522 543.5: 5.57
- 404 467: 6.56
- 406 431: 6.69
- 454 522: 6.2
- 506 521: 5.28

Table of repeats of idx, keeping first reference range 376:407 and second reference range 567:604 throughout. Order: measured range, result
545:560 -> 0.2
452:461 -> 0.3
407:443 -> 0.0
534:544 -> 0.0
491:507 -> 0.3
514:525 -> 4.2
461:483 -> -0.3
